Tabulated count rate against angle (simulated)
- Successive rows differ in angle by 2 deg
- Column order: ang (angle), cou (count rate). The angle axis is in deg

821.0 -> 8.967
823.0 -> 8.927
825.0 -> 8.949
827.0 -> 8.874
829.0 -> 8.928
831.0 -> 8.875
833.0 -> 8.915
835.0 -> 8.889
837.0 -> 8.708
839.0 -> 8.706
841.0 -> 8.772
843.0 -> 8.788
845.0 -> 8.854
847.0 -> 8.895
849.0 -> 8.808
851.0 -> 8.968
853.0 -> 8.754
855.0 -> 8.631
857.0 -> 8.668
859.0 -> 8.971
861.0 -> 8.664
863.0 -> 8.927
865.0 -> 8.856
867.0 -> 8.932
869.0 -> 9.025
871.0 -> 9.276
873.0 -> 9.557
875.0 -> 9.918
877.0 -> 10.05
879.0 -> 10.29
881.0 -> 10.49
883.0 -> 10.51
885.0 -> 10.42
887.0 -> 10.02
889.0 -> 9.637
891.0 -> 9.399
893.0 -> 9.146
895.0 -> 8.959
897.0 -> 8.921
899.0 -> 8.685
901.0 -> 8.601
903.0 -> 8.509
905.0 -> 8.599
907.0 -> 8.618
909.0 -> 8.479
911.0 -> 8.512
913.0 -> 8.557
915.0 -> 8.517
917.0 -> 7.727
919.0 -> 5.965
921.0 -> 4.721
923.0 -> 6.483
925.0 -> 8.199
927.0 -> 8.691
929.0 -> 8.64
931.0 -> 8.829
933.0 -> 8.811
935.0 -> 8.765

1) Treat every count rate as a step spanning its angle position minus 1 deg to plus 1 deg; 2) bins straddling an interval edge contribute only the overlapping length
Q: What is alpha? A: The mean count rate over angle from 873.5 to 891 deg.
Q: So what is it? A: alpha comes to 10.1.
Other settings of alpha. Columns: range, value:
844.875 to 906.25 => 9.23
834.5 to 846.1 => 8.78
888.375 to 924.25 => 8.21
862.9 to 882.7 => 9.59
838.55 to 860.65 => 8.8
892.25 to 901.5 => 8.87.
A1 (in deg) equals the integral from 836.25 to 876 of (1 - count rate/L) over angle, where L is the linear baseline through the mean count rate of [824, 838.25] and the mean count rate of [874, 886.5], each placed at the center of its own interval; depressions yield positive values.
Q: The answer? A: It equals 2.7 deg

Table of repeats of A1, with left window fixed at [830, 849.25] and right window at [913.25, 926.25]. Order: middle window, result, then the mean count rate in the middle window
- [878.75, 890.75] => -3.6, 10.2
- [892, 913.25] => -3.6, 8.69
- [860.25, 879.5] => -2.8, 9.33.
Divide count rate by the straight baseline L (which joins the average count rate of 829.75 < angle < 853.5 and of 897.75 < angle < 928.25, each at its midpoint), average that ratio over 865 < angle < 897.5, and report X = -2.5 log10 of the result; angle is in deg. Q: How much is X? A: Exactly -0.16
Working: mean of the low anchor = 8.83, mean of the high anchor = 7.94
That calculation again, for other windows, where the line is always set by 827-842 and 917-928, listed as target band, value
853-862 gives -0.052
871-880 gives -0.239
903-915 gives -0.187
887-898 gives -0.224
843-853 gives -0.041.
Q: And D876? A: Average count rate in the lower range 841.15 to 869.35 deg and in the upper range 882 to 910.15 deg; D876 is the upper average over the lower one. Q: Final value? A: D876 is 1.0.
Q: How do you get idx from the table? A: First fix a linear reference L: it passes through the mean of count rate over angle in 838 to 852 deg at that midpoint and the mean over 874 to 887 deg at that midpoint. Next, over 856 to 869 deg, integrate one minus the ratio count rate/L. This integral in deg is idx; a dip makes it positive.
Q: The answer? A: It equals 0.9 deg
